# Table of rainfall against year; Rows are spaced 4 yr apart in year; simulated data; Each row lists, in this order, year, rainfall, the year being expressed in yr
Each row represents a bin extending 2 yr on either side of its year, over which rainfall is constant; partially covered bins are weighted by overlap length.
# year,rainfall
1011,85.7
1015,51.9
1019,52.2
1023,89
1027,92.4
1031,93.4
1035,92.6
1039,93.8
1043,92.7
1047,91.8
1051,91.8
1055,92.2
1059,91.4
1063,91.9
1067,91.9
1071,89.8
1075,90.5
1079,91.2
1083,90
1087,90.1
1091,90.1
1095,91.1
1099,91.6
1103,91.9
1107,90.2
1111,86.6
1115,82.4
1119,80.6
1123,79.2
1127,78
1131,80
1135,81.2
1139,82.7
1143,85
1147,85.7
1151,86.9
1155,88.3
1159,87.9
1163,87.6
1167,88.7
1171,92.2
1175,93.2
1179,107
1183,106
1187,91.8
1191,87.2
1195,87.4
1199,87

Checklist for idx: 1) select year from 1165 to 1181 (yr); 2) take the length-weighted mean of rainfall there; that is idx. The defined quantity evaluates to 95.3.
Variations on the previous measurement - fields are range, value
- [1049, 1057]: 92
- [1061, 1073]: 91.2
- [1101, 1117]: 87.8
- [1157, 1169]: 88.1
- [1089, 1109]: 91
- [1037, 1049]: 92.8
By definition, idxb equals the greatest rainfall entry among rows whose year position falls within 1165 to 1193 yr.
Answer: 107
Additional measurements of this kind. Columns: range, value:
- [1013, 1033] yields 93.4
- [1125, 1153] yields 86.9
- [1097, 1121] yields 91.9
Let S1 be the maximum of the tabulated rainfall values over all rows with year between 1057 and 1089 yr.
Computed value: 91.9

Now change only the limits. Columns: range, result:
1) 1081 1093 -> 90.1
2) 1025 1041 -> 93.8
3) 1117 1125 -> 80.6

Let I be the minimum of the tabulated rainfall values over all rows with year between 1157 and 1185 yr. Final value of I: 87.6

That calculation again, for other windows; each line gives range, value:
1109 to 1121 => 80.6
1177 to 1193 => 87.2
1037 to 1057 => 91.8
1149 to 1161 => 86.9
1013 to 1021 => 51.9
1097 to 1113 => 86.6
